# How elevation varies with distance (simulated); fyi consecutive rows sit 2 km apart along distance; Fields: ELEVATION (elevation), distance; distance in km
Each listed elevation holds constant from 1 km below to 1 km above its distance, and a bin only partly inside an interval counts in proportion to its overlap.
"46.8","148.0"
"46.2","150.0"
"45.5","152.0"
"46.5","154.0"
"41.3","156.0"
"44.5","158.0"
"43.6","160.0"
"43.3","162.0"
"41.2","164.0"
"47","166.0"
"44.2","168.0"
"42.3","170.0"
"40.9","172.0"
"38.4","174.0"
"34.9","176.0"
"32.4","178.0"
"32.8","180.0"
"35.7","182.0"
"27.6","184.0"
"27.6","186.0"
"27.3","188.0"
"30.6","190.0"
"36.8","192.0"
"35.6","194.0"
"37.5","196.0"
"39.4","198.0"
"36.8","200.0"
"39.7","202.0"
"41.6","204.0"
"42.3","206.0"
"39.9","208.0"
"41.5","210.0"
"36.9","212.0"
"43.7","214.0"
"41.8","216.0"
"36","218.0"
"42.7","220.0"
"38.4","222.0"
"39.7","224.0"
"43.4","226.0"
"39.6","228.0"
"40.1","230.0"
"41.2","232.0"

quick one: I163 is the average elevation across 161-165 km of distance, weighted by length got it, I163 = 42.2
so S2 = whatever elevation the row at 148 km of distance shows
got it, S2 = 46.8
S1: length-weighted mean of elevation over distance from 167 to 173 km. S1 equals 42.5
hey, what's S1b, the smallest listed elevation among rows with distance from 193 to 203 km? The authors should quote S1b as 35.6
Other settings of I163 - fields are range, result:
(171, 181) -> 35.9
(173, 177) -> 36.6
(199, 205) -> 39.4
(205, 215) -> 40.9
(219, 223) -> 40.5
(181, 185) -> 31.7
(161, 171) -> 43.6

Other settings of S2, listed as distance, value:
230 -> 40.1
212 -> 36.9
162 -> 43.3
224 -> 39.7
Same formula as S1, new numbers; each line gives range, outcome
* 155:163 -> 43.2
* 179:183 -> 34.2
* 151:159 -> 44.5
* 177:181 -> 32.6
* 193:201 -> 37.3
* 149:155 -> 46.1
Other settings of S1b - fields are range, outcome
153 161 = 41.3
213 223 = 36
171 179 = 32.4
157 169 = 41.2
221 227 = 38.4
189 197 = 30.6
